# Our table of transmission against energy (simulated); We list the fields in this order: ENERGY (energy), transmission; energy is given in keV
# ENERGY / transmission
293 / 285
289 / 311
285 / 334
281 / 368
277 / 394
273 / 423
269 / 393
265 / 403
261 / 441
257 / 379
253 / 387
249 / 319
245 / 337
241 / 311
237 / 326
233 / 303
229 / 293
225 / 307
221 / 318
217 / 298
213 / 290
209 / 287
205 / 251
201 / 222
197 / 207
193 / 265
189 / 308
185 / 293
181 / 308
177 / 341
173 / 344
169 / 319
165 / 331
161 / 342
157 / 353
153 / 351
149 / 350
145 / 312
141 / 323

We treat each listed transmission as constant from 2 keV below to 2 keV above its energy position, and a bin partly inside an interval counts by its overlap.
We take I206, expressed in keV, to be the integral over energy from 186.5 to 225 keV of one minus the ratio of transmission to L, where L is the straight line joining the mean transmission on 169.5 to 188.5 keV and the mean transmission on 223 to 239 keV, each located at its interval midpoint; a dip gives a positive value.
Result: 4.8 keV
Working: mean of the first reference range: 320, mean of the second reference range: 307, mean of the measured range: 274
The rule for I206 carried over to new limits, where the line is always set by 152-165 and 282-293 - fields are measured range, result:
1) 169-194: 2.1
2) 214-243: 2.1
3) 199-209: 2.7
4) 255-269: -3.5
